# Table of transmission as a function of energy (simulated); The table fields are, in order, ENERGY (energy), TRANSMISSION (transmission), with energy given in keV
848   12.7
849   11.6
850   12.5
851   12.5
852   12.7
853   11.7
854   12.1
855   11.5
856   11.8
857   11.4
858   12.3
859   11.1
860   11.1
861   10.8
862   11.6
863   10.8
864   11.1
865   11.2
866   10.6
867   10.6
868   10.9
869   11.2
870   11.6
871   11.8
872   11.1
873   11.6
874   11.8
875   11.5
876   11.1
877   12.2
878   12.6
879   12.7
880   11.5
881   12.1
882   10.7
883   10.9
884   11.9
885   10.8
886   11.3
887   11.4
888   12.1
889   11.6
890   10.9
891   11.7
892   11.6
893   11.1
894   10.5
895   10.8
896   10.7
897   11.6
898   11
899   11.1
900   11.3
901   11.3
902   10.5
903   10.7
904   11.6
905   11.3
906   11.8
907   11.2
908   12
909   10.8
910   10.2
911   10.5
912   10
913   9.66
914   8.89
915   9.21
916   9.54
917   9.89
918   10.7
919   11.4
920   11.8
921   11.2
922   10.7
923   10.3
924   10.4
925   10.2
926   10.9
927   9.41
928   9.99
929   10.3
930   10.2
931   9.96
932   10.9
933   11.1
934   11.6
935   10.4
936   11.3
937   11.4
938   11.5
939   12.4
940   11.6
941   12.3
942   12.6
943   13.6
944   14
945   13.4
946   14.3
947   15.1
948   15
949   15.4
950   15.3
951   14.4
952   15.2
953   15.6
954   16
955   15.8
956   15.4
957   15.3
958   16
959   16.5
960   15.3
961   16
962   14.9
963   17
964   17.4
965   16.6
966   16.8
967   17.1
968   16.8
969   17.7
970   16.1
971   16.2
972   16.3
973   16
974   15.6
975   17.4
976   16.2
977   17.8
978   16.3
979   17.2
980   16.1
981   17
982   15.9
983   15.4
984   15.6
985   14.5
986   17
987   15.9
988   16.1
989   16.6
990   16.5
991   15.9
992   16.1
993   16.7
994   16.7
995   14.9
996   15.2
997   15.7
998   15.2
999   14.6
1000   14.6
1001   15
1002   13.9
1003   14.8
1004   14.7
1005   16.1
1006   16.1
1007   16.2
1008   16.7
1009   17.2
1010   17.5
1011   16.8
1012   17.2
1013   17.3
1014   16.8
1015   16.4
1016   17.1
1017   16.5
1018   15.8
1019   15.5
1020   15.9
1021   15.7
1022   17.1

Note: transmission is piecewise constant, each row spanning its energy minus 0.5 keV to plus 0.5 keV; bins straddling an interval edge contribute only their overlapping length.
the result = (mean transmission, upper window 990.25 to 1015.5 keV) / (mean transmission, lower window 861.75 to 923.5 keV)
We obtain 1.4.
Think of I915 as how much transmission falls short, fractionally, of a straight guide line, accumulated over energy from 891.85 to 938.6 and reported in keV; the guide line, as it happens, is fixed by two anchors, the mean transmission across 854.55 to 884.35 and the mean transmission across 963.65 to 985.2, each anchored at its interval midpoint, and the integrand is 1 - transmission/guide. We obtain 9.8 keV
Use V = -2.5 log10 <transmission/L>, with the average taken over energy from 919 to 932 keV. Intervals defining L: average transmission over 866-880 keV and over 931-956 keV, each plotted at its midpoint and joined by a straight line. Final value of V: 0.22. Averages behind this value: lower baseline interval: 11.6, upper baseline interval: 13.3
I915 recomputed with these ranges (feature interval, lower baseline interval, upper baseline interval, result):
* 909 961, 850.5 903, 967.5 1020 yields 5.94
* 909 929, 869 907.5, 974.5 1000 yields 4.00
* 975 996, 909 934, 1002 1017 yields -2.12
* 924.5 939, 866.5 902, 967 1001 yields 3.11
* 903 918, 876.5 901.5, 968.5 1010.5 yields 2.30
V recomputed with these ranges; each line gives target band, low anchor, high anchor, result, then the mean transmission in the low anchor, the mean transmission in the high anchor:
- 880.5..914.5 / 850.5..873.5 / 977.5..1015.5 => 0.15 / 11.4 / 16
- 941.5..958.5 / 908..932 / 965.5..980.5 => -0.07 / 10.3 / 16.6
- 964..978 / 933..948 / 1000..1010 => -0.19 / 12.6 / 15.7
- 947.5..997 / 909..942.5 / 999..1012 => -0.18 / 10.7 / 15.8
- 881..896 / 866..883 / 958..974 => 0.09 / 11.5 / 16.4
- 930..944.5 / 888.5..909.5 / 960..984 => 0.19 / 11.2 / 16.5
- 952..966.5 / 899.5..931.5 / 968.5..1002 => -0.15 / 10.6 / 16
